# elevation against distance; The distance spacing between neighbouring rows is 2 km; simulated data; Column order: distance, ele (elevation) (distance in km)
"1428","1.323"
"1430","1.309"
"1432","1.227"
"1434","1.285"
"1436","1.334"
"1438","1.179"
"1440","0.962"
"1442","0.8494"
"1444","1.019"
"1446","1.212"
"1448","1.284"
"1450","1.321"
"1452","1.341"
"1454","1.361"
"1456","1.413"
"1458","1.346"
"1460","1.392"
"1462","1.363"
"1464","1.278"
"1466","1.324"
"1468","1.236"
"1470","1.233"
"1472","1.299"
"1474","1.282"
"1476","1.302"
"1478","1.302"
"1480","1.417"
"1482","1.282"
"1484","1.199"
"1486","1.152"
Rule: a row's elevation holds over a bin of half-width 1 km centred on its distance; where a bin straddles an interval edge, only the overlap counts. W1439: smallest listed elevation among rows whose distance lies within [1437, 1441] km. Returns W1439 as 0.962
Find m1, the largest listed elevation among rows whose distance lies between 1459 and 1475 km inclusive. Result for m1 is 1.392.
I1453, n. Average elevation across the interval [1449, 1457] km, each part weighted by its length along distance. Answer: 1.36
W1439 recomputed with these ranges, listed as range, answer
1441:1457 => 0.8494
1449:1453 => 1.321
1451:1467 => 1.278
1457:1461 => 1.346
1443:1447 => 1.019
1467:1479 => 1.233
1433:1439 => 1.179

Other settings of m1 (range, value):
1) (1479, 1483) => 1.417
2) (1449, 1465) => 1.413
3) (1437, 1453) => 1.341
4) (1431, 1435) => 1.285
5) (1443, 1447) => 1.212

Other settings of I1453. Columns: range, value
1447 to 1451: 1.3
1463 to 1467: 1.3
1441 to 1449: 1.09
